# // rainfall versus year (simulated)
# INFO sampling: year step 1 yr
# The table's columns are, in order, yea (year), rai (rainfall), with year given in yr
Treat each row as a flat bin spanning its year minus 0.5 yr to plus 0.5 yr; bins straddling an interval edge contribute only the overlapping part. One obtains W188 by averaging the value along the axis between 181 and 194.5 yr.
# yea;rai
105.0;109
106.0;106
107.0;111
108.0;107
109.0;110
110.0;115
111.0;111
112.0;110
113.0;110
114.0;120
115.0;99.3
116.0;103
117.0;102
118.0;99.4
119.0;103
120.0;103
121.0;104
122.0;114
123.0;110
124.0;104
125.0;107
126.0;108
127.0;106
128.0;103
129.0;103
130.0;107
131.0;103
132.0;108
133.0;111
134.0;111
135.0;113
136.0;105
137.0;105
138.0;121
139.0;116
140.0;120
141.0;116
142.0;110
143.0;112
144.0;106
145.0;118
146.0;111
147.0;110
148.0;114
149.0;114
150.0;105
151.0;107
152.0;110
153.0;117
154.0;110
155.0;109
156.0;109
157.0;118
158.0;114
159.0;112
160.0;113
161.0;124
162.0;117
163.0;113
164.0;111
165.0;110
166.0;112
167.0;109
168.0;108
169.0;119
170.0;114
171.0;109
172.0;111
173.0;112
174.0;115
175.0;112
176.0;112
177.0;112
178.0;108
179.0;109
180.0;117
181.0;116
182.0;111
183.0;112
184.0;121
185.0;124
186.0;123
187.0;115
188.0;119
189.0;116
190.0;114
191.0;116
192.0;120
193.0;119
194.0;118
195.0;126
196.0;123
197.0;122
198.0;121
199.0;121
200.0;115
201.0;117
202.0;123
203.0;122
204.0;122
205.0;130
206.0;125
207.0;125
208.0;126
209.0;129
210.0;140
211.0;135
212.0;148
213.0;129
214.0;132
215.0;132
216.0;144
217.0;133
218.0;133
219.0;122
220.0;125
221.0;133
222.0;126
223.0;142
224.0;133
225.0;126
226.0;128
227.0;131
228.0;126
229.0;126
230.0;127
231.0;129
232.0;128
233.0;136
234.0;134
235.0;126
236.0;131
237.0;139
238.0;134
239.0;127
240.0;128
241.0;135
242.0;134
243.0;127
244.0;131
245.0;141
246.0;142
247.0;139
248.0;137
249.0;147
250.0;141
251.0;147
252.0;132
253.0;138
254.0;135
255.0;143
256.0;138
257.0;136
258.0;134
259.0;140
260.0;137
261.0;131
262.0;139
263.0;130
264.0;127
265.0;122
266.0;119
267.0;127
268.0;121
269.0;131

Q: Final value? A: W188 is 117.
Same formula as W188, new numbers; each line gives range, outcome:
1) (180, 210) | 121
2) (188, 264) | 130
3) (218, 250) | 132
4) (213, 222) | 131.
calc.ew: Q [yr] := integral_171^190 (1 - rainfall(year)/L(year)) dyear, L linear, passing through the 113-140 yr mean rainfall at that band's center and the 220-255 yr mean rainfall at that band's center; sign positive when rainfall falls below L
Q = 0.9 yr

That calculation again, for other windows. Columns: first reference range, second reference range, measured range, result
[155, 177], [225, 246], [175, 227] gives -0.65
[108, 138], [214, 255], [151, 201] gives 1.95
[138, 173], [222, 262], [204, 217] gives -0.63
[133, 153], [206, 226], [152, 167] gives 0.41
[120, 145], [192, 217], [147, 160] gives 0.33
